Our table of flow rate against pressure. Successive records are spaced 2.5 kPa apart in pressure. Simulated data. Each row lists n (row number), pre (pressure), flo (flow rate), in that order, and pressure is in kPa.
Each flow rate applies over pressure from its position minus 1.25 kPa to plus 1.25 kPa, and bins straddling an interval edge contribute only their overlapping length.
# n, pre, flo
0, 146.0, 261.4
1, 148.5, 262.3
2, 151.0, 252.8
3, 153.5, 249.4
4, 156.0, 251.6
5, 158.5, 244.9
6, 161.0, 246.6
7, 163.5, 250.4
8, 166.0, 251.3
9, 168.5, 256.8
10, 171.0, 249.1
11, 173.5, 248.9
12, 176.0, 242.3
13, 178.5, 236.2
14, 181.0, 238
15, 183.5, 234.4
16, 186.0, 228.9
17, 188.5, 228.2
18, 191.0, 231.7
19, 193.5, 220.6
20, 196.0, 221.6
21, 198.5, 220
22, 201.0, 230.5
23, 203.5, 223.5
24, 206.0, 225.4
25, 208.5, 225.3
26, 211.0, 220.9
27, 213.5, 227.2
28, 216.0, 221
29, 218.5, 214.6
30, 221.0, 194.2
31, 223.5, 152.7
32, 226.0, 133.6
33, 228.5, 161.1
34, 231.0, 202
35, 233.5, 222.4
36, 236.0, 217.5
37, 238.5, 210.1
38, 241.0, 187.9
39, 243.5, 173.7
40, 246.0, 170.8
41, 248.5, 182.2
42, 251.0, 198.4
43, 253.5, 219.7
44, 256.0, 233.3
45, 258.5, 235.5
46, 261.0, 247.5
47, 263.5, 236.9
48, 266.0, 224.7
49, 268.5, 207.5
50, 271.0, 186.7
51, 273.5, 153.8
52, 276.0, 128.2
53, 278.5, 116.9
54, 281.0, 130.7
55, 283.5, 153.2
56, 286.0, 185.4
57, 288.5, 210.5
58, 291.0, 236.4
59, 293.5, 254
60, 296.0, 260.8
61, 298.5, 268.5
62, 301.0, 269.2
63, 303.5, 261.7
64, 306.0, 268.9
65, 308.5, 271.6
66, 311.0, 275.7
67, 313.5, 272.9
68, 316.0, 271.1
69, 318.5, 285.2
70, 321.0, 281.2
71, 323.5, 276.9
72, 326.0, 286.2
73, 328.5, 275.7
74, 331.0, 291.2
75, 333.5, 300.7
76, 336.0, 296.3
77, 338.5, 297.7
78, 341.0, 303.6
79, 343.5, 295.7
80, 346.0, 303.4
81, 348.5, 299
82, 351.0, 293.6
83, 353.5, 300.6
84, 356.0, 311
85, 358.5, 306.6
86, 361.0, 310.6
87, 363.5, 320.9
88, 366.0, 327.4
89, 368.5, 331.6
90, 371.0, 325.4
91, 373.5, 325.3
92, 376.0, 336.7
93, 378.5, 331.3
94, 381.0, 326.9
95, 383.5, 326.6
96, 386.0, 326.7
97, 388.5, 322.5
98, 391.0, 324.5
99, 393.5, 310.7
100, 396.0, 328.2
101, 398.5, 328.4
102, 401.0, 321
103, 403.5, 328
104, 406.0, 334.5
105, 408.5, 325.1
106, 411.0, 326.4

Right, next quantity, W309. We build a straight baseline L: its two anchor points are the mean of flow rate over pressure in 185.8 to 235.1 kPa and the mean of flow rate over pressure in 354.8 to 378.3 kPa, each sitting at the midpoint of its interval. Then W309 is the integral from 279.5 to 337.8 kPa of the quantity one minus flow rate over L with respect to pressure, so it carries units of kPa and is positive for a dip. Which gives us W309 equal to 5.41 kPa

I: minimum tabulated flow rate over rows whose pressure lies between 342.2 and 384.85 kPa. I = 293.6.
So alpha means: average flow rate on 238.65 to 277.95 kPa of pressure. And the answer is 198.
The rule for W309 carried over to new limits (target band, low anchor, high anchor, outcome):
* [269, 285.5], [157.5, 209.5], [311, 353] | 7.3 kPa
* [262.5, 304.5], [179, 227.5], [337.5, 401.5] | 9.6 kPa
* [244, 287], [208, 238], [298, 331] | 8.1 kPa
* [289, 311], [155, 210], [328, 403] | 2.0 kPa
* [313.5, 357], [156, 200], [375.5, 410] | 1.6 kPa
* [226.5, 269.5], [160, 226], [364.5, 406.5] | 8.3 kPa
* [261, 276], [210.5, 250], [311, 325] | 1.9 kPa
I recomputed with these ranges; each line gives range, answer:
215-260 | 133.6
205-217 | 220.9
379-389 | 322.5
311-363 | 271.1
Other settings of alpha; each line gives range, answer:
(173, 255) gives 211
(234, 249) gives 192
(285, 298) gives 233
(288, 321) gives 264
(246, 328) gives 227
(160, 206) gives 236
